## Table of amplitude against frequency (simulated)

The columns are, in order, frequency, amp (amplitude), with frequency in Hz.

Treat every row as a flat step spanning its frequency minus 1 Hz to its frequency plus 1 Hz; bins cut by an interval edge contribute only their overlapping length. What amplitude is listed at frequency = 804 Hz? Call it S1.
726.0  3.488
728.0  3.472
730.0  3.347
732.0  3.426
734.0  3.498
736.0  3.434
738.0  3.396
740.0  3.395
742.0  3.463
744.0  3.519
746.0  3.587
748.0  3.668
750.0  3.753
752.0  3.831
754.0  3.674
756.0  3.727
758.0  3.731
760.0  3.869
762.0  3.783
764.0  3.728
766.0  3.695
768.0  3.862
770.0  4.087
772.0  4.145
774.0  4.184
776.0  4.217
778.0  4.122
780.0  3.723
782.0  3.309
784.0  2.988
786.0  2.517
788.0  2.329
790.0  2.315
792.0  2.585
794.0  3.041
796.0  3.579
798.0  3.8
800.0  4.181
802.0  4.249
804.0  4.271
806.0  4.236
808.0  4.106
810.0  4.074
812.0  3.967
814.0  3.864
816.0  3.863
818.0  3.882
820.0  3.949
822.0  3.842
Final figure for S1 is 4.271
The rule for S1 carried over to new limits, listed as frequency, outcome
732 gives 3.426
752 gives 3.831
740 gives 3.395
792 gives 2.585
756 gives 3.727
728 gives 3.472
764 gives 3.728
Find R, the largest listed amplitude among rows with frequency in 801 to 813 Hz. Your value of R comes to 4.271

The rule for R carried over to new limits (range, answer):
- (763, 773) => 4.145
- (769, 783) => 4.217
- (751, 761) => 3.869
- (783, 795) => 3.041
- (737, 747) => 3.587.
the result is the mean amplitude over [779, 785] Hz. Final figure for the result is 3.34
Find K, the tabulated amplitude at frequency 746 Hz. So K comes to 3.587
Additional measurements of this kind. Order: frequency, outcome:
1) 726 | 3.488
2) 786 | 2.517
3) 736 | 3.434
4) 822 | 3.842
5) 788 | 2.329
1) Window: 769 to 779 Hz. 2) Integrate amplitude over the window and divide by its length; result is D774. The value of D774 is 4.15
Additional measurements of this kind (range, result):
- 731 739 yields 3.44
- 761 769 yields 3.77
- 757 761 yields 3.8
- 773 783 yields 3.91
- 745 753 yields 3.71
